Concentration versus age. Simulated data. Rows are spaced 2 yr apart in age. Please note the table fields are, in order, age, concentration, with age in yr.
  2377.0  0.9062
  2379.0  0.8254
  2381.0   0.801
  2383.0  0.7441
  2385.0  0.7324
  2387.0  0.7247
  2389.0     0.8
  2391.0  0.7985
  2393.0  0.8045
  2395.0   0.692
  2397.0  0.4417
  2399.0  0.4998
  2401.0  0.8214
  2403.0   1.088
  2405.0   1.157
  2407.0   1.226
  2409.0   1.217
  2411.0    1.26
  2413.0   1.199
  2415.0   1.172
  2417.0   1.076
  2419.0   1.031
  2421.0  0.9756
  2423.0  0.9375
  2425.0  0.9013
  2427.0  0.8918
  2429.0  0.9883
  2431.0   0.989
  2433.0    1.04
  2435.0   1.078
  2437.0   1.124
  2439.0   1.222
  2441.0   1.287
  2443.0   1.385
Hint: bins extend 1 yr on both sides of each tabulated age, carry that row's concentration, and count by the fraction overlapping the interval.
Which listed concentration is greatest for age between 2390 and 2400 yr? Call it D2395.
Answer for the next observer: 0.8045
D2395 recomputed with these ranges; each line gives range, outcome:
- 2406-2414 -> 1.26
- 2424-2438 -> 1.124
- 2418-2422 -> 1.031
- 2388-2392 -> 0.8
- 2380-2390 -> 0.801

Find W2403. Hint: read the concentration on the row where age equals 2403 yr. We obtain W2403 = 1.088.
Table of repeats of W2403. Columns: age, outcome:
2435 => 1.078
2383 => 0.7441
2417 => 1.076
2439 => 1.222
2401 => 0.8214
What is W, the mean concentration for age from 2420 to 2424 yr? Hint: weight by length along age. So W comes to 0.957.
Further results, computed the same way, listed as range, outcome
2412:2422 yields 1.09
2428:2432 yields 0.989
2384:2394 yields 0.772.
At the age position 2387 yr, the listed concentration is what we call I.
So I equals 0.7247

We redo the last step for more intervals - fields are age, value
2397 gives 0.4417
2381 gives 0.801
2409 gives 1.217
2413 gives 1.199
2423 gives 0.9375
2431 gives 0.989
